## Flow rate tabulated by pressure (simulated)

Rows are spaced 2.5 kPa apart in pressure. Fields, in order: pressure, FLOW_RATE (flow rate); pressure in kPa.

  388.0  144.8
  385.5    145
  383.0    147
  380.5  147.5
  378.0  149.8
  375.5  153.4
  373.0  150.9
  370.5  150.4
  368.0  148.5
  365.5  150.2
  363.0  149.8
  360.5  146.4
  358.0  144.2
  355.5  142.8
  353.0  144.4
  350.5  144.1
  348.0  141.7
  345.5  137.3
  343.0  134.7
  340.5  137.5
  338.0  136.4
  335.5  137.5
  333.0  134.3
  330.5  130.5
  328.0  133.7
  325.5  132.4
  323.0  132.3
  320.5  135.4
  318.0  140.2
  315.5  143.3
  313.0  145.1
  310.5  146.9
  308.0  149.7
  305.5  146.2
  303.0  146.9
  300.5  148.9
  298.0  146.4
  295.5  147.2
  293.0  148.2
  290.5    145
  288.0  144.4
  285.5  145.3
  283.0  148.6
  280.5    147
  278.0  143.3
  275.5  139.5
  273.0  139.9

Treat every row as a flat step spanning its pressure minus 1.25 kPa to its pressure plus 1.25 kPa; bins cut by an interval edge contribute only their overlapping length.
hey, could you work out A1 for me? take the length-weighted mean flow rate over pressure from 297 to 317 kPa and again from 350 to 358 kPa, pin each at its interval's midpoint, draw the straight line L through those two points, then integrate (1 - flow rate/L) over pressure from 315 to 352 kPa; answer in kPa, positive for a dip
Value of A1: 2.13 kPa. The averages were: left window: 147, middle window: 137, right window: 144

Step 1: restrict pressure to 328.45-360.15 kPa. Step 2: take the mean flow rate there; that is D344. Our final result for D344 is 139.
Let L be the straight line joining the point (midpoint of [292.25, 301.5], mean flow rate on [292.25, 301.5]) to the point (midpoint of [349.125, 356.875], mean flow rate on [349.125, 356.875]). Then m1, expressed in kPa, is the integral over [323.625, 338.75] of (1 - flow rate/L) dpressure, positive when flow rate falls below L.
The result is 1.2 kPa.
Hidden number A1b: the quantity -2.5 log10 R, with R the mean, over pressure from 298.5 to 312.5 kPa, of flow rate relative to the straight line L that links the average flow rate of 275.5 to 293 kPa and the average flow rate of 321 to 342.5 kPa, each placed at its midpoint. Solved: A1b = -0.05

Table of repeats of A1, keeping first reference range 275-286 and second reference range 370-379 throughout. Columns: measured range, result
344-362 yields 0.8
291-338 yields 1.9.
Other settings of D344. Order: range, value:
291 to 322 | 145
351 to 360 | 144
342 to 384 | 146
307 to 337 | 138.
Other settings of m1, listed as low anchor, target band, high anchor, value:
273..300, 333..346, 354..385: 0.95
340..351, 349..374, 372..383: -0.46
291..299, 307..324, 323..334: -0.44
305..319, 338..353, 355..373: 0.78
